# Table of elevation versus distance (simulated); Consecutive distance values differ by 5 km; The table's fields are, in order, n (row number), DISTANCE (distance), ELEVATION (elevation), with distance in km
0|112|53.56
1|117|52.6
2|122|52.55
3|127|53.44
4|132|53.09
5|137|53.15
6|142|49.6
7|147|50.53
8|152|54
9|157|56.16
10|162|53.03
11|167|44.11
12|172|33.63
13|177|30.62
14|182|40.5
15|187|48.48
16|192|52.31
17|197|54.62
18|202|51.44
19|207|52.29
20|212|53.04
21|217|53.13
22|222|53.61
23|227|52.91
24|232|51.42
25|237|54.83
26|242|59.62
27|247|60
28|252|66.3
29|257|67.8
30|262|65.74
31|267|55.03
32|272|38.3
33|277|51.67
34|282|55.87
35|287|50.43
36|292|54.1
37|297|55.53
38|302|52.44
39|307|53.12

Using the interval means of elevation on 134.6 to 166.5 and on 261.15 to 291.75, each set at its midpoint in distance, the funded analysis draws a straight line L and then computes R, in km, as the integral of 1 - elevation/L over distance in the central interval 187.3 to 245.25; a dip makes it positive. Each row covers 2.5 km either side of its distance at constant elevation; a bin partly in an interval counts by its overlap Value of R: -1.4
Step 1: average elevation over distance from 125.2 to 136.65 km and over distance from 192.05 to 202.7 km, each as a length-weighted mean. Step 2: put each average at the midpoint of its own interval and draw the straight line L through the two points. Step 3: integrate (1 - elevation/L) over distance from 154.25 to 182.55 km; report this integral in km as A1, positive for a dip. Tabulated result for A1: 5.27 km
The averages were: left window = 53.2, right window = 53.1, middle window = 43.3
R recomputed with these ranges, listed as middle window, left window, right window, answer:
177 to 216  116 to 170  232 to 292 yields 3.4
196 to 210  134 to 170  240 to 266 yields 1.2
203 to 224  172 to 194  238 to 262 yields -0.6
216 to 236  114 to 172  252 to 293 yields 0.4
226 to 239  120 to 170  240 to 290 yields 0.6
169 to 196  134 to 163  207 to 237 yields 5.6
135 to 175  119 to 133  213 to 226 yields 3.1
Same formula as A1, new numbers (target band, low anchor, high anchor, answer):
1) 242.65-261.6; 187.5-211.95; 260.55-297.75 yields -4.2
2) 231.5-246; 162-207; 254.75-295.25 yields -1.5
